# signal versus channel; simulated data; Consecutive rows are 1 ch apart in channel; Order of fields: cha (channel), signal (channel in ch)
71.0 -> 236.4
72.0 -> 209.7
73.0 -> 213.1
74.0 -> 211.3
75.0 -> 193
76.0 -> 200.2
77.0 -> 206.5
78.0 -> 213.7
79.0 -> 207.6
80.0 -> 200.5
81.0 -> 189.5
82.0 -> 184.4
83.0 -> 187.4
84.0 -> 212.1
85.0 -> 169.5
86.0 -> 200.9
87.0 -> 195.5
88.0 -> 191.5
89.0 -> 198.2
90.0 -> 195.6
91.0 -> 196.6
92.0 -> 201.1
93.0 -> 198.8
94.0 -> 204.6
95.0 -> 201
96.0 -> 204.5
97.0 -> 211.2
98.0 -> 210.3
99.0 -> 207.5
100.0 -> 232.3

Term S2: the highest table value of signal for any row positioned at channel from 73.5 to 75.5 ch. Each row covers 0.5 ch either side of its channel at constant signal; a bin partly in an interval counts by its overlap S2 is 211.3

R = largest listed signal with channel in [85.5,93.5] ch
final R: 201.1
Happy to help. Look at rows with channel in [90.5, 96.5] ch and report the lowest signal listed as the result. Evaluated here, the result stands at 196.6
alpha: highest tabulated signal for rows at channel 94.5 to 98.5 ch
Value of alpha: 211.2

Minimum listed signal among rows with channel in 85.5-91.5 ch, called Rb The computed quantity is 191.5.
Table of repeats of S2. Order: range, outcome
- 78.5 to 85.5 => 212.1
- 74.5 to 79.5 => 213.7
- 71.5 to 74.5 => 213.1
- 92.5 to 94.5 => 204.6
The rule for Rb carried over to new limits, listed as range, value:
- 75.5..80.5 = 200.2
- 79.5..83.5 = 184.4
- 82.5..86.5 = 169.5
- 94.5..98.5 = 201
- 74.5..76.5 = 193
